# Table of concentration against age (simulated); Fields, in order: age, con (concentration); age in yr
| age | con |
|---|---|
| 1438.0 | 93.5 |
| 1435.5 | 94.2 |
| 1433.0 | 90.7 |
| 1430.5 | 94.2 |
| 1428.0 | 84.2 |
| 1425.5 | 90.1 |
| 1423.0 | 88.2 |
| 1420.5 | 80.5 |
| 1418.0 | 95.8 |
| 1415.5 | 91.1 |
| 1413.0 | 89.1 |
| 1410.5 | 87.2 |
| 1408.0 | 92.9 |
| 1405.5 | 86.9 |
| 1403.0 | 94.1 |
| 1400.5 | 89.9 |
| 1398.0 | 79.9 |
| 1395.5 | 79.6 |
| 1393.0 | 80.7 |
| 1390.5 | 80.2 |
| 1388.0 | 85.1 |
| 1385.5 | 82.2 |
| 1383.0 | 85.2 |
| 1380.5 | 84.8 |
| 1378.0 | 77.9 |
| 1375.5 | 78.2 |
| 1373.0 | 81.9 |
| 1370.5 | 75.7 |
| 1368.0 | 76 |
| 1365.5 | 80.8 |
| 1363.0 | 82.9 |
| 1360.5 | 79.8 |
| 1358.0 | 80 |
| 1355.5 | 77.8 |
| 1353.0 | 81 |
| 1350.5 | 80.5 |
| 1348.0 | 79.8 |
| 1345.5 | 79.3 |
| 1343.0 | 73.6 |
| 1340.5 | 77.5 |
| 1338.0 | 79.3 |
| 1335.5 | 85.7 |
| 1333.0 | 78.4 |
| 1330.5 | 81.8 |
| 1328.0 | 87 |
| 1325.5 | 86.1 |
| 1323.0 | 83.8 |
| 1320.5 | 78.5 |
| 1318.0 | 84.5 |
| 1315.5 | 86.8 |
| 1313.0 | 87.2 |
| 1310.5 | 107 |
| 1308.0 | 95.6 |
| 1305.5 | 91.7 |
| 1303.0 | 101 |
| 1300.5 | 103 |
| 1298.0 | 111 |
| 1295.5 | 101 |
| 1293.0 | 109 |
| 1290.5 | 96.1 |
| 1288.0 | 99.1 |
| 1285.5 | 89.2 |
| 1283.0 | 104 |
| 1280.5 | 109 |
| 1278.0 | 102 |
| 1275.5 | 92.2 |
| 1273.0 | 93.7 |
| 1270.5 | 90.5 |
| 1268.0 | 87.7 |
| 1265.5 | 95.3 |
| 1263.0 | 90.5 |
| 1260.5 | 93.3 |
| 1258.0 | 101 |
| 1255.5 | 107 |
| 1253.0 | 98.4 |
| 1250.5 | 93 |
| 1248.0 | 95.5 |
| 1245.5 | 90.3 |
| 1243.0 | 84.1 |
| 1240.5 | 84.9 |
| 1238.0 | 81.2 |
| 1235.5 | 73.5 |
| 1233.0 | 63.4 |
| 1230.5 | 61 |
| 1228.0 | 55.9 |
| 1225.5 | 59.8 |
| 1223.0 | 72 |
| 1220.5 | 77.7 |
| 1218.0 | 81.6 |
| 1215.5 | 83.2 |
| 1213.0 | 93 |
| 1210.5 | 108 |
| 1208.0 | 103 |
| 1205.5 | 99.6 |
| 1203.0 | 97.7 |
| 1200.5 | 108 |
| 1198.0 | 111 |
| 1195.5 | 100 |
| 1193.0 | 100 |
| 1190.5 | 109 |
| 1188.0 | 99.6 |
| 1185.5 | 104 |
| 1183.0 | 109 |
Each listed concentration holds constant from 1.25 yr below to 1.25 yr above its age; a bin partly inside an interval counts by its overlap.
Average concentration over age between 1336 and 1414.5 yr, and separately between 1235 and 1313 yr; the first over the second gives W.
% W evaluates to 0.85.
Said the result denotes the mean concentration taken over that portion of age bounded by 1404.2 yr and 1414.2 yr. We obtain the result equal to 89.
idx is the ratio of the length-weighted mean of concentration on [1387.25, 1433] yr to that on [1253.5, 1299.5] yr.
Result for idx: 0.9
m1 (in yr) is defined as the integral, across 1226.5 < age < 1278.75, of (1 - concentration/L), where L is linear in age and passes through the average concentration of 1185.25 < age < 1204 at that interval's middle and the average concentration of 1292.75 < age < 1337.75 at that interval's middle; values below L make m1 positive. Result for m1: 5.7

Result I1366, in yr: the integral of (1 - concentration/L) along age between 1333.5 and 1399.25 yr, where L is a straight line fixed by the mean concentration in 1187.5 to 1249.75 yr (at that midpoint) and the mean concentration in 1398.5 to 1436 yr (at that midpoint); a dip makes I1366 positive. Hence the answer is 6.6 yr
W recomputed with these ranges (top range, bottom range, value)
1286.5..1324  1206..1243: 1.21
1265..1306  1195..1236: 1.16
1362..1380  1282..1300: 0.78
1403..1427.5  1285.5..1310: 0.89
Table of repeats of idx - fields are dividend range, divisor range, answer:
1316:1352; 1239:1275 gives 0.87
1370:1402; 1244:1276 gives 0.87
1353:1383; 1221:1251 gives 1.05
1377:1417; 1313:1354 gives 1.05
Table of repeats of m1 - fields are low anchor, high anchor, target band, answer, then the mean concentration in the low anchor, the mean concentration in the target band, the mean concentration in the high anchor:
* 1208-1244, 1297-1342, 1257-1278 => -2.7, 77.9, 93.5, 89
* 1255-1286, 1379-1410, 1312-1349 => 3.7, 96.5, 81.9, 85.1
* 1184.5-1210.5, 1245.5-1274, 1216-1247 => 7.7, 103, 74.2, 94.9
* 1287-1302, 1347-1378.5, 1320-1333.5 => 1.3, 103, 83.1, 79.4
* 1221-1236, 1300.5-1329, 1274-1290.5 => -3.7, 64.5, 98.9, 90.5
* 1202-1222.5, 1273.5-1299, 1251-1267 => 0.1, 92.2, 97.2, 101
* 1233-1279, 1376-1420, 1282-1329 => -2.9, 91.1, 94.8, 85.8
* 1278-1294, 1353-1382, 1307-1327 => 0.9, 101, 88.6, 79.7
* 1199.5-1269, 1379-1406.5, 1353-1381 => 1.7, 87.1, 79.5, 84.3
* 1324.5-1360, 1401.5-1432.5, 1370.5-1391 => 0.9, 80.5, 81.6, 89.6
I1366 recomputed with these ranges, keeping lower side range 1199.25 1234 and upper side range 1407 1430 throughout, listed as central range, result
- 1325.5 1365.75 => 2.96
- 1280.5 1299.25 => -3.63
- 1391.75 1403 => 0.58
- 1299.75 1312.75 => -1.94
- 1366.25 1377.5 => 1.23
